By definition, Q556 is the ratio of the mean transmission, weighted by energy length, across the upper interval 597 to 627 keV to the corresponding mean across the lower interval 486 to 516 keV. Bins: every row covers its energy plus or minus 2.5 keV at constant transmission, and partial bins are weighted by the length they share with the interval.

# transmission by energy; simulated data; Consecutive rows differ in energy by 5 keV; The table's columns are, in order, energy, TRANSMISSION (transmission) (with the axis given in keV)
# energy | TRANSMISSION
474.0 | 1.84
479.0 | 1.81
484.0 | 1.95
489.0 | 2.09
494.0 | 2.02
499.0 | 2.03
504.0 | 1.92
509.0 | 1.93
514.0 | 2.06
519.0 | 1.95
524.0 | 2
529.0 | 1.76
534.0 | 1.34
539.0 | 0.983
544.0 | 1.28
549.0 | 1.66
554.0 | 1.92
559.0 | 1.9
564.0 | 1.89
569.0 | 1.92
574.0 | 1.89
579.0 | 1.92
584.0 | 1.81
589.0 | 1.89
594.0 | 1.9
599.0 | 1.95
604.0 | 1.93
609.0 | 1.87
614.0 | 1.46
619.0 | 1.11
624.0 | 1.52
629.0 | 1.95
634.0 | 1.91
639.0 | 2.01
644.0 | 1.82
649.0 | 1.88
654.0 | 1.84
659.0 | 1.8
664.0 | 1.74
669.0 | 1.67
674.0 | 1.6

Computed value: 0.8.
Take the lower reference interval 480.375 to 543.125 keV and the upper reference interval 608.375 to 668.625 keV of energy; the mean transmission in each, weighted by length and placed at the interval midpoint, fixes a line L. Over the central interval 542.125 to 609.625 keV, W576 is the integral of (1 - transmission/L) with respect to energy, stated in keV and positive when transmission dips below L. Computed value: -2.5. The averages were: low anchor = 1.82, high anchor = 1.74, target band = 1.84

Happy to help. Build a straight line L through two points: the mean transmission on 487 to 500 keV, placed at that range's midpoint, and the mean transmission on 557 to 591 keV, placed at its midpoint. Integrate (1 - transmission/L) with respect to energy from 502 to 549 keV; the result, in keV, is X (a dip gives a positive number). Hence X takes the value 7.1 keV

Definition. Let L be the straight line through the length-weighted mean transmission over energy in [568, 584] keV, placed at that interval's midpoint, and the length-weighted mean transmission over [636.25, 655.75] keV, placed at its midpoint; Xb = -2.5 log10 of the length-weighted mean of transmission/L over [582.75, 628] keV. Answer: 0.10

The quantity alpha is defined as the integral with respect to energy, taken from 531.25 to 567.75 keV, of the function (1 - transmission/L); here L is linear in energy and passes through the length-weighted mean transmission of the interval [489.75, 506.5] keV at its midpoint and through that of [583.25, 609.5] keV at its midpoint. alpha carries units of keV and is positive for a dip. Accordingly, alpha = 6.8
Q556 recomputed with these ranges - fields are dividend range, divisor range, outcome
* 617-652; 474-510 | 0.90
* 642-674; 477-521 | 0.90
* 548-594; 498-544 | 1.08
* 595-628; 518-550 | 1.08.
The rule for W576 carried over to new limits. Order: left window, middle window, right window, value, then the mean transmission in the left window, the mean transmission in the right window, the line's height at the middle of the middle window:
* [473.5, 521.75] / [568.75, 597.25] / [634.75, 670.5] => 0.06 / 1.97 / 1.83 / 1.89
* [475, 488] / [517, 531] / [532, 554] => -3.29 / 1.9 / 1.38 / 1.54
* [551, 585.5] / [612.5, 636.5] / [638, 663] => 3.47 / 1.89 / 1.85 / 1.87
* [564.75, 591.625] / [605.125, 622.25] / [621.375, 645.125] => 3.13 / 1.89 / 1.84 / 1.86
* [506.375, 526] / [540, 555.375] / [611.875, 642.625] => 2.89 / 1.98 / 1.67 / 1.89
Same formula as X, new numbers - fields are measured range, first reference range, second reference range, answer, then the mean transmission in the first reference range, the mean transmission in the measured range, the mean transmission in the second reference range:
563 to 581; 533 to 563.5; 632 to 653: -3.0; 1.55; 1.91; 1.9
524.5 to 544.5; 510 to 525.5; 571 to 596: 5.7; 2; 1.41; 1.88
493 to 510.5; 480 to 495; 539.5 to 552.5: -1.1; 2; 1.97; 1.43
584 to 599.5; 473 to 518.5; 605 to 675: -0.7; 1.96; 1.89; 1.73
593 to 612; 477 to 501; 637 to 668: -0.2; 1.98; 1.9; 1.84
